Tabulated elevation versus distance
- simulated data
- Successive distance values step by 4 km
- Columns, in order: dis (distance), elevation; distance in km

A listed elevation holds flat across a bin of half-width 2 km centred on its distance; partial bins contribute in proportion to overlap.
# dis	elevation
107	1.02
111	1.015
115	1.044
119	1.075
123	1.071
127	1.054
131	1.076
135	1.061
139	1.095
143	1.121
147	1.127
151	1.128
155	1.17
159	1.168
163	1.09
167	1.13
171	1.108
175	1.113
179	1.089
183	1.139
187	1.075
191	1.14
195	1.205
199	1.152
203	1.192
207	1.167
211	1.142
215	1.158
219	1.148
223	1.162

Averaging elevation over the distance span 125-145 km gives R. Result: 1.08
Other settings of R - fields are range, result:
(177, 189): 1.1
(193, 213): 1.17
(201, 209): 1.18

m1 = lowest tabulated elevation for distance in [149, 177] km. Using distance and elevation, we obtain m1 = 1.09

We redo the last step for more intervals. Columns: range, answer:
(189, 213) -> 1.14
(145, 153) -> 1.127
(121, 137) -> 1.054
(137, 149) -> 1.095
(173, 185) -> 1.089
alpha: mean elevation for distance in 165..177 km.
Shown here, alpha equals 1.12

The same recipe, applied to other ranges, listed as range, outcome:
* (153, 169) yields 1.14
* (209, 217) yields 1.15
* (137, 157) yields 1.13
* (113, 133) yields 1.06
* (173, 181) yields 1.1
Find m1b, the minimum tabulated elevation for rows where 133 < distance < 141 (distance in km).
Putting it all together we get 1.061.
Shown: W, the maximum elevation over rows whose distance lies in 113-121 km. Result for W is 1.075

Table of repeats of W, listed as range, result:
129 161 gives 1.17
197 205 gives 1.192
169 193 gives 1.14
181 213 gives 1.205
